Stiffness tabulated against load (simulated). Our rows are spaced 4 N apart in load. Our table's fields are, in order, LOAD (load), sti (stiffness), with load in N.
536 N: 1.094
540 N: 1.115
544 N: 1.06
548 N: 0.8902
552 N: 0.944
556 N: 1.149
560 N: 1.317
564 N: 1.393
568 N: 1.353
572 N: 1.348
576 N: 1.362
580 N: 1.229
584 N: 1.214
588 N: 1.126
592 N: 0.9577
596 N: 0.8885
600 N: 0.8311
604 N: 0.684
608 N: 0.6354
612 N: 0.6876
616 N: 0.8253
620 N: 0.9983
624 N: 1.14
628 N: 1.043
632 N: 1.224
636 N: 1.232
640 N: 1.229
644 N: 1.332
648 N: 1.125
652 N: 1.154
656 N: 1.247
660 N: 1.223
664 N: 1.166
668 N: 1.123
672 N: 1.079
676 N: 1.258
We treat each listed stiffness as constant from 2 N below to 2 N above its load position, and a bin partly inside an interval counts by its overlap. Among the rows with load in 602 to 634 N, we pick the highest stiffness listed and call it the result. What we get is 1.224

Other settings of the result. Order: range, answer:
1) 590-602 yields 0.9577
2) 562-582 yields 1.393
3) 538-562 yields 1.317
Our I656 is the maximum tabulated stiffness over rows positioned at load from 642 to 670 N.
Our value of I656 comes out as 1.332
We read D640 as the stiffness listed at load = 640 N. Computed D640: 1.229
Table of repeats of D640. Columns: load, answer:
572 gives 1.348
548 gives 0.8902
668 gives 1.123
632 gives 1.224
